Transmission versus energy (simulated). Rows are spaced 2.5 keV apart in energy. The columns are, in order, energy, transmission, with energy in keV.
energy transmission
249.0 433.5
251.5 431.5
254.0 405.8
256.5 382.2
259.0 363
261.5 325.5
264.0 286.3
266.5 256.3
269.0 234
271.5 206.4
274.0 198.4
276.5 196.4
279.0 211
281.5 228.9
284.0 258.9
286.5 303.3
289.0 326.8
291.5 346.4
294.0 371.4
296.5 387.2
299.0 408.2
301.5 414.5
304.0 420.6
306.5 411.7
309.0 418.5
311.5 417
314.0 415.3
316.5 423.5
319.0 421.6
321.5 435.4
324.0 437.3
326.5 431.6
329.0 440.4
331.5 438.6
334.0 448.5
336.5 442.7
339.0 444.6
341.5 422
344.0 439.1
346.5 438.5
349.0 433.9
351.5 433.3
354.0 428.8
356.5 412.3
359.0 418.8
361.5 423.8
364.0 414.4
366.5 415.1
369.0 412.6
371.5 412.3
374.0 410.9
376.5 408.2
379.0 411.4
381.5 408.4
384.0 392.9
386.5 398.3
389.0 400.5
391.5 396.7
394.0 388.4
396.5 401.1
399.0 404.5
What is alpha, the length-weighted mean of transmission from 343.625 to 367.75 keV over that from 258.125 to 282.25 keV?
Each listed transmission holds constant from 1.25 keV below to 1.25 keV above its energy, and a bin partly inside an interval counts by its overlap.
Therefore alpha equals 1.71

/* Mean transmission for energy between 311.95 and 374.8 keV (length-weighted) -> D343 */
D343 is 428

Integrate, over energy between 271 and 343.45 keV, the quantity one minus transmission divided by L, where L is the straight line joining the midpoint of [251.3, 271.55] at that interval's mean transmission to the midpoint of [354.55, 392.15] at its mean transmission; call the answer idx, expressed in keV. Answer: -2.34 keV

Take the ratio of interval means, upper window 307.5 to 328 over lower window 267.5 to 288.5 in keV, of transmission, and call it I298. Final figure 1.82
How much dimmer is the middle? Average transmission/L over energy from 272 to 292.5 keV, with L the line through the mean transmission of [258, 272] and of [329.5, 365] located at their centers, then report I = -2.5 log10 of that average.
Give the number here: 0.22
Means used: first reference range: 281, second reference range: 432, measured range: 256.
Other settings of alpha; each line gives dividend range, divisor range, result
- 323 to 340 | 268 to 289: 1.87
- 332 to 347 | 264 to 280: 1.97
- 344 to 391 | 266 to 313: 1.31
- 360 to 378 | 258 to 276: 1.57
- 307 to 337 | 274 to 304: 1.37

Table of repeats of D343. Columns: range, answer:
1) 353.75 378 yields 415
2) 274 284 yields 216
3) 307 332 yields 427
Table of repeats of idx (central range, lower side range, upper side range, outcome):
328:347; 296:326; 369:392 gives -1.2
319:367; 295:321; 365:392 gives -2.5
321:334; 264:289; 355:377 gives -3.8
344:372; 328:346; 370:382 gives 0.0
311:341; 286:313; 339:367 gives -2.0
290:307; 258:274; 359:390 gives -4.3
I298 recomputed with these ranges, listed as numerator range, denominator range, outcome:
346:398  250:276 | 1.34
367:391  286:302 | 1.11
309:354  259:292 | 1.65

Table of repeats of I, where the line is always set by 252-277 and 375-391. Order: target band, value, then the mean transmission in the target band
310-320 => -0.229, 419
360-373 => -0.076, 416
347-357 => -0.149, 429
